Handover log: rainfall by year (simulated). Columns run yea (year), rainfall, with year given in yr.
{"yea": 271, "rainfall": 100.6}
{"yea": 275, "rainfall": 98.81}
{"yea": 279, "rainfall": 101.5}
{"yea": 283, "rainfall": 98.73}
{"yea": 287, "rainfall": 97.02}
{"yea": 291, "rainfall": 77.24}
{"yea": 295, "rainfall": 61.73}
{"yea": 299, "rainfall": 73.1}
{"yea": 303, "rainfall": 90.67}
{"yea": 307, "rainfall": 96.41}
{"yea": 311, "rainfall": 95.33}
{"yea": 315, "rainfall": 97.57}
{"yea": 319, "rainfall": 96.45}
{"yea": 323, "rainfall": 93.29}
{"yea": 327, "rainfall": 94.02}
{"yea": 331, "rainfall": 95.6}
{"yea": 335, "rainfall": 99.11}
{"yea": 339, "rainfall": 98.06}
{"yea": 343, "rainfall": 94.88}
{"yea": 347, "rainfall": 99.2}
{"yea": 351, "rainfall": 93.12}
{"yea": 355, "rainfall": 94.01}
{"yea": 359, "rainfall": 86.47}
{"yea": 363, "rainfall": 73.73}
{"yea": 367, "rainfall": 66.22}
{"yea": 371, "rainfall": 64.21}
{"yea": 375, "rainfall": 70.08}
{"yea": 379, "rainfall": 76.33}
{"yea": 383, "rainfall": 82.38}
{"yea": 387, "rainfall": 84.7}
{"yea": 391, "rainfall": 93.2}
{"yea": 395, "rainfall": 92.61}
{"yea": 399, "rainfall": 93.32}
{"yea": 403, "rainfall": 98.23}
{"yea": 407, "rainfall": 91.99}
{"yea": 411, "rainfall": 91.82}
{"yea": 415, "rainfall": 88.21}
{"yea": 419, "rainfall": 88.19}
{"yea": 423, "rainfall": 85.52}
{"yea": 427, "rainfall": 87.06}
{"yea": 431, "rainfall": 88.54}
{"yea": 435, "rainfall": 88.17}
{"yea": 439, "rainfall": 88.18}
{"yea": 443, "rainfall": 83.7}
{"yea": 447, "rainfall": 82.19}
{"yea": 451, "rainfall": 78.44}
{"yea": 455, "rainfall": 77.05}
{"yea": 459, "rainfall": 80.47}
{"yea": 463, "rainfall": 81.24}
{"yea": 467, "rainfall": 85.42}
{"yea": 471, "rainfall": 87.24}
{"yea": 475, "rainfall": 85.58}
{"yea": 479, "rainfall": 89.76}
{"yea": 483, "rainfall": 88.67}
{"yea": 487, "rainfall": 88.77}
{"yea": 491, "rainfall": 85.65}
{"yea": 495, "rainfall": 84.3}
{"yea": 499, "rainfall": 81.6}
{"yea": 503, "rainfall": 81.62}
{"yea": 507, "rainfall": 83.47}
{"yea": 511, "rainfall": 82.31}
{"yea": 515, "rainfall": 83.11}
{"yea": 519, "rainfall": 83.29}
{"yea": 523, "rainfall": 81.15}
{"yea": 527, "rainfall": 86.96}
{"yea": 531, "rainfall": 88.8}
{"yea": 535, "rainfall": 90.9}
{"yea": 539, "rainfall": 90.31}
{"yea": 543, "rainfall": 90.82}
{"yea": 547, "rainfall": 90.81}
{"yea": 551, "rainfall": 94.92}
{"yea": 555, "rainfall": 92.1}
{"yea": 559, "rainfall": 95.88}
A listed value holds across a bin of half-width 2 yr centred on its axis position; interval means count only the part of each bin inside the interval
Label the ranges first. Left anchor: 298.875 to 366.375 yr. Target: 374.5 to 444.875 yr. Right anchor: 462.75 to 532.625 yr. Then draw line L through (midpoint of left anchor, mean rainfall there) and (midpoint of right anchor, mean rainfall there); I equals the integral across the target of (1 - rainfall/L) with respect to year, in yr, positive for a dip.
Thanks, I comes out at 0.96 yr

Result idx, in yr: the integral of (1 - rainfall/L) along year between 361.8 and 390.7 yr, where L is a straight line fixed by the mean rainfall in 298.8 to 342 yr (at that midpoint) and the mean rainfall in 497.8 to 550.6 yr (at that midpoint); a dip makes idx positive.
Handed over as 5.4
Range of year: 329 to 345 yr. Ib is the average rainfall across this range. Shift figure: 96.9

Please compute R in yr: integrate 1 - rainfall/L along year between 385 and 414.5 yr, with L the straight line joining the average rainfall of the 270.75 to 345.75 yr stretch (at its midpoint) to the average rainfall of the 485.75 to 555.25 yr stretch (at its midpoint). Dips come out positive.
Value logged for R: -0.7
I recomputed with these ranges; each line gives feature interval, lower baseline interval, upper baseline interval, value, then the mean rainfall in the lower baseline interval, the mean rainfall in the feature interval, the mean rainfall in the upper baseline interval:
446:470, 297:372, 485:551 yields 1.7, 89.9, 81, 86.1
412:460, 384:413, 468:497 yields 2.6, 91.9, 84.9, 87.1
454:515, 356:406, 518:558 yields 1.8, 82.2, 84.3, 89.3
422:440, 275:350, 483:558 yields 0.3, 92.4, 87.6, 86.9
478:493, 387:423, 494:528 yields -0.6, 91.4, 88.1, 82.9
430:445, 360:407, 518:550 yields -0.5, 81.9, 87.1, 88.2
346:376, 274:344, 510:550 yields 3.4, 92.1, 80.6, 87.2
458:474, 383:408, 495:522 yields 0.4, 91.6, 83.9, 82.6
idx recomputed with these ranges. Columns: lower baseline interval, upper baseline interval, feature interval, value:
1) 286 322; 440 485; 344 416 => -0.1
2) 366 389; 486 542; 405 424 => -3.0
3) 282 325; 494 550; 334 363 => -1.7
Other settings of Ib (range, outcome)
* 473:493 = 87.7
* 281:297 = 83.7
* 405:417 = 90.7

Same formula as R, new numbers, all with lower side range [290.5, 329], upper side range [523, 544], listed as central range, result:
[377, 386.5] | 0.9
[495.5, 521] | 1.7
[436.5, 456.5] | 1.4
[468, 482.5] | 0.2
